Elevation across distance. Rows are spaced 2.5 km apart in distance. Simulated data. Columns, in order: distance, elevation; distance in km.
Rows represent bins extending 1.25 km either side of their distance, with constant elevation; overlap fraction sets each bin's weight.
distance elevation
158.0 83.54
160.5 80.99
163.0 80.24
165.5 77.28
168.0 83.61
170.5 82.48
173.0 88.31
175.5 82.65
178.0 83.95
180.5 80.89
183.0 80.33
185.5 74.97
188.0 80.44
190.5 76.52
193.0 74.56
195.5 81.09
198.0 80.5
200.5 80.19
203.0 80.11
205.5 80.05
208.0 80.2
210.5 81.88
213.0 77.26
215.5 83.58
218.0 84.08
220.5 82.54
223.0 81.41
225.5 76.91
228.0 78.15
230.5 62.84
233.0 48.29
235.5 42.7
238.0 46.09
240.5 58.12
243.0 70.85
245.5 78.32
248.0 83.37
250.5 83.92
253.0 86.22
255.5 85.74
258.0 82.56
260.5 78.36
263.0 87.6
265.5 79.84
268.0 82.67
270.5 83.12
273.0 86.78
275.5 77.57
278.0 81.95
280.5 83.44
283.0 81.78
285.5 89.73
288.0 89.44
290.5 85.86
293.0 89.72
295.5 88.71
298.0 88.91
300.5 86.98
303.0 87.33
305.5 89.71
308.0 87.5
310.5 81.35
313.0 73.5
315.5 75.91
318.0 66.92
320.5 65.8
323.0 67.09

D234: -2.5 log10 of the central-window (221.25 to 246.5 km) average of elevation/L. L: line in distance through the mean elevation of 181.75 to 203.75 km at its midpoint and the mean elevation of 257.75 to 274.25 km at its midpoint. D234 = 0.25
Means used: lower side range 78.7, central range 64.6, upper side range 83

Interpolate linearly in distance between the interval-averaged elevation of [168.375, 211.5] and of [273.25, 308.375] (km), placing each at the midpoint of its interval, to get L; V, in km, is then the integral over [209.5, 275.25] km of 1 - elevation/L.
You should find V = 6.1 km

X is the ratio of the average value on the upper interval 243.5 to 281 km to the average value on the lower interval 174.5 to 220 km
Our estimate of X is 1.03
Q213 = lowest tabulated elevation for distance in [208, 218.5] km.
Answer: 77.26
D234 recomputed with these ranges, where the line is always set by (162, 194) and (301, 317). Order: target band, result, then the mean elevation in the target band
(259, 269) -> 0.00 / 82.1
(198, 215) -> 0.01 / 80.1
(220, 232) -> 0.08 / 75.4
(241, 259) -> 0.01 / 80.6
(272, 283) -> 0.00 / 82.3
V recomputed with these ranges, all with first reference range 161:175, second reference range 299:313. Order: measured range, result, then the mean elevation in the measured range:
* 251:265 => 0.1 km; 83.9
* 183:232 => 2.7 km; 78.7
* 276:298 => -0.3 km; 86.2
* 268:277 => 0.2 km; 82.5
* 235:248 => 3.3 km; 62.5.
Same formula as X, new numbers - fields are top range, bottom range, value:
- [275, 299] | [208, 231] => 1.08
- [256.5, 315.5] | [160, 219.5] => 1.05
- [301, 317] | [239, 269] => 1.04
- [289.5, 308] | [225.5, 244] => 1.49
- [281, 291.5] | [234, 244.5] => 1.58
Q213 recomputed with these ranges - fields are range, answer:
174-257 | 42.7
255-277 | 77.57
